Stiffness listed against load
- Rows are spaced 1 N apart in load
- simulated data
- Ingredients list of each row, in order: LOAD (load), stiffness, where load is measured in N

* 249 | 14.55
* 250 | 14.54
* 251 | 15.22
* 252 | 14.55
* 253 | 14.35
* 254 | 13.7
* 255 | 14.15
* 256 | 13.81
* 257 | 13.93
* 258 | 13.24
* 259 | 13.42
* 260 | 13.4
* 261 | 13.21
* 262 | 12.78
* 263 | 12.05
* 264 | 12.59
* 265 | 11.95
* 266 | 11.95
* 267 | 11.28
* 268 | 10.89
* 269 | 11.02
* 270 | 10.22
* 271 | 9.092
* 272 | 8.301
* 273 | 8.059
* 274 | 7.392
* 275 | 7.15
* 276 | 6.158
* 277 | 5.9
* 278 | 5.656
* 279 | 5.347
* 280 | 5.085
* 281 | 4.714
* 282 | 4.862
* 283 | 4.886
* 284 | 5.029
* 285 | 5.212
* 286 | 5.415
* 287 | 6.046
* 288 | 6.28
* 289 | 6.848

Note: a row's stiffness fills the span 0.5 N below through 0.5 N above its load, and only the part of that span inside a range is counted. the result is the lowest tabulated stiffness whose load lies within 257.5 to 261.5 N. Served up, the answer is 13.21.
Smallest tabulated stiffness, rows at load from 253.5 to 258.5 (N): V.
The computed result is 13.24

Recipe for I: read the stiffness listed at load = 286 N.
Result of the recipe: 5.415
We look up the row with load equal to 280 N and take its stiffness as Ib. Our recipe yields 5.085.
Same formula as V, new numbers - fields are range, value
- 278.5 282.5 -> 4.714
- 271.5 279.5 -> 5.347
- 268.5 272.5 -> 8.301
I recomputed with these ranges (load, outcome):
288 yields 6.28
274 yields 7.392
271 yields 9.092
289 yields 6.848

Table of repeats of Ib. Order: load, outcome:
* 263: 12.05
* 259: 13.42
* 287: 6.046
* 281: 4.714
